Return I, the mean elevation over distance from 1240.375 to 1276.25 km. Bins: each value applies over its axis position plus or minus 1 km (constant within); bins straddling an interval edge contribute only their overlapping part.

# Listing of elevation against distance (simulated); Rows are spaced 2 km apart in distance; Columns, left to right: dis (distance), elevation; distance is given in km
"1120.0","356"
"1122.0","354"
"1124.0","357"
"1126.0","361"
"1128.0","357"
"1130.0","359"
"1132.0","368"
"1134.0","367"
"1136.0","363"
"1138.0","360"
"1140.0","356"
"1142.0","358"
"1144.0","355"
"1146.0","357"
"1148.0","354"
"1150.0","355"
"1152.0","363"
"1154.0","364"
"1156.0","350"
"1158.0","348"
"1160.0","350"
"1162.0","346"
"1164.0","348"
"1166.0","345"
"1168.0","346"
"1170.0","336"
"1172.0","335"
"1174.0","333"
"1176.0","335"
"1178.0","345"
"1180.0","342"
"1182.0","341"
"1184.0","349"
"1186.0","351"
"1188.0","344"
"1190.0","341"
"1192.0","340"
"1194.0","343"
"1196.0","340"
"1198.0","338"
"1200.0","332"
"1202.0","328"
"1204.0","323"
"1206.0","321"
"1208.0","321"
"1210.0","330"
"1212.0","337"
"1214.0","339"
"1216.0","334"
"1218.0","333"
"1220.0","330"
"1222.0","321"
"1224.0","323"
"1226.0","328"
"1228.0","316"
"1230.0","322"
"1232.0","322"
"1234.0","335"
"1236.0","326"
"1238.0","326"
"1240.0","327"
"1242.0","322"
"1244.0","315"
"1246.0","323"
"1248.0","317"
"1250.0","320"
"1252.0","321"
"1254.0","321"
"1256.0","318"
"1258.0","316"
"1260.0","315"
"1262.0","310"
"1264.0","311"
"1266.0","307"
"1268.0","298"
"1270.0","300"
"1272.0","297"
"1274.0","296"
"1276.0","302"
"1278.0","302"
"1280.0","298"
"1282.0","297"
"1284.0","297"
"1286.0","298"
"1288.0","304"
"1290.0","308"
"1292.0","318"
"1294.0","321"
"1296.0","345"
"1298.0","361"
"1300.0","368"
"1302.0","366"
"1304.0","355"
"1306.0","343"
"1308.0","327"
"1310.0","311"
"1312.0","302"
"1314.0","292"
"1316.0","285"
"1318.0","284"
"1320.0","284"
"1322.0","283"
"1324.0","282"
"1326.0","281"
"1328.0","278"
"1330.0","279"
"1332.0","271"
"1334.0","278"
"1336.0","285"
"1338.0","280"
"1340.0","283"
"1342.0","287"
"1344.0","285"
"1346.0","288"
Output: 312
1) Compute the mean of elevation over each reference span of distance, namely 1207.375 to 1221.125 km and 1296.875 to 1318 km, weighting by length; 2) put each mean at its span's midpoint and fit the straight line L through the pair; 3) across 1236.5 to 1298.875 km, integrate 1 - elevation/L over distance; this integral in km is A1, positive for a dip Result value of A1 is 3.2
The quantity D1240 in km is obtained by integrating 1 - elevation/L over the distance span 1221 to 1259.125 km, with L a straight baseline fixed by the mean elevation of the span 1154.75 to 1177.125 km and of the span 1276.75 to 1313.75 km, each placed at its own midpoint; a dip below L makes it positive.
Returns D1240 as 1.08 km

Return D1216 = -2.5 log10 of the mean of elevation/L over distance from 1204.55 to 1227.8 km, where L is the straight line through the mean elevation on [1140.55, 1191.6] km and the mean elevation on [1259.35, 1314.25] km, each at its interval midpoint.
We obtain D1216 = 0.02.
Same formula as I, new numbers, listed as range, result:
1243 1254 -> 319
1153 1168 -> 350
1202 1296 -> 317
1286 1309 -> 336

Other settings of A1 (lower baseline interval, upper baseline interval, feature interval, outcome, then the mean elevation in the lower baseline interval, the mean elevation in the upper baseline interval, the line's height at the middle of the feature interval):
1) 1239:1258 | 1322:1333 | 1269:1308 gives -2.8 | 320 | 279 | 299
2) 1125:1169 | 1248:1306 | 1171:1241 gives 1.1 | 356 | 317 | 338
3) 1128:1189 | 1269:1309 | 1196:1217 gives 0.5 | 351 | 320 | 340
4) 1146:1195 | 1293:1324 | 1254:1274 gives 1.3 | 346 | 321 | 329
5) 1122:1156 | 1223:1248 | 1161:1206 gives 0.4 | 359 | 323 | 343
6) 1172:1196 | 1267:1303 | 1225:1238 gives 0.2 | 342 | 315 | 329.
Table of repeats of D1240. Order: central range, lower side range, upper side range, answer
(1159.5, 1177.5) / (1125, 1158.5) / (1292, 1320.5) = 0.6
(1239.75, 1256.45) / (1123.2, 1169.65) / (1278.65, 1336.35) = 0.2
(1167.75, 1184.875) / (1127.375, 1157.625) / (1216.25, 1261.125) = 0.3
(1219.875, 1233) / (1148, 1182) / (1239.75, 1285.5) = 0.0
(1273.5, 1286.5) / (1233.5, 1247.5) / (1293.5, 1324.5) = 0.9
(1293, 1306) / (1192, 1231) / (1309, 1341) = -2.5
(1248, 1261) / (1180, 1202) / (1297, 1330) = 0.3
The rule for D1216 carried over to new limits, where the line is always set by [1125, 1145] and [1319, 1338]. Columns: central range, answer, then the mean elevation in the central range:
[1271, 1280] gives 0.01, 299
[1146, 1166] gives 0.00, 353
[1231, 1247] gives -0.02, 324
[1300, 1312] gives -0.17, 340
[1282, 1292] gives -0.02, 303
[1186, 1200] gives -0.02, 341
